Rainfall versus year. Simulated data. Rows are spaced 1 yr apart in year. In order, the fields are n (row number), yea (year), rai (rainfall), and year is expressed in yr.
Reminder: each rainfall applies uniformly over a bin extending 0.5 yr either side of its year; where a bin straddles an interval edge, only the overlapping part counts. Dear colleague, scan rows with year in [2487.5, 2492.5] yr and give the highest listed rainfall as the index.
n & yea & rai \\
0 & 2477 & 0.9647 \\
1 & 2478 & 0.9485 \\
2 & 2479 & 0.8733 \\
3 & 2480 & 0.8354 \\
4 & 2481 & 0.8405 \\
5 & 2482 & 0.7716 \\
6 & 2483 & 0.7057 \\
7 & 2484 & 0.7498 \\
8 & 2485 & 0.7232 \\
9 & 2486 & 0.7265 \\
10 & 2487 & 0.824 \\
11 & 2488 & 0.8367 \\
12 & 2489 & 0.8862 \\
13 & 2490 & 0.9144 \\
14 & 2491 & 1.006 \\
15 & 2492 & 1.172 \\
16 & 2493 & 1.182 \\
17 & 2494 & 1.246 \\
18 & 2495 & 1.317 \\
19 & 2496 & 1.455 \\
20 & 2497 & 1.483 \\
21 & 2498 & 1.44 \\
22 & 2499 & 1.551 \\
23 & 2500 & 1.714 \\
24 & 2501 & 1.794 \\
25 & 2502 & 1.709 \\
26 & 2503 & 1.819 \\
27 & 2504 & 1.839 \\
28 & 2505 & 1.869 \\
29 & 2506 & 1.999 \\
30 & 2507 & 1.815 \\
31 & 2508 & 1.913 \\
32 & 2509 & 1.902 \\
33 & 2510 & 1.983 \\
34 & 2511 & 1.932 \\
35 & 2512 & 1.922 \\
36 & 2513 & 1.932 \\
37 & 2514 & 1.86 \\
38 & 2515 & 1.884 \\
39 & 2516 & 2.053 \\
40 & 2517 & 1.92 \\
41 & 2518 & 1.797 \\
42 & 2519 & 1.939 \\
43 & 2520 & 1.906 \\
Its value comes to 1.172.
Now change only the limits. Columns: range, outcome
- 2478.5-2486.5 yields 0.8733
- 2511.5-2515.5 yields 1.932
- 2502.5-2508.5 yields 1.999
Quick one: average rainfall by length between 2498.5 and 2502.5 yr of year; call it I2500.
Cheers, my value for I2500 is 1.69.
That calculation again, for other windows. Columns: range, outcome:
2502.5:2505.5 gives 1.84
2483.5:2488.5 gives 0.772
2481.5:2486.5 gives 0.735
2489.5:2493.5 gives 1.07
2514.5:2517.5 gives 1.95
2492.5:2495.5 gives 1.25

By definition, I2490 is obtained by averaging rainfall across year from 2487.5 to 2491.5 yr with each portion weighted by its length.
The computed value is 0.911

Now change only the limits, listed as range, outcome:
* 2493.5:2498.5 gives 1.39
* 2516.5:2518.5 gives 1.86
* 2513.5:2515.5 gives 1.87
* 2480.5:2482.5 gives 0.806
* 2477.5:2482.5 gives 0.854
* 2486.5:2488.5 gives 0.83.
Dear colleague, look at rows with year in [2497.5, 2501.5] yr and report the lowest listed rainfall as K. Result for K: 1.44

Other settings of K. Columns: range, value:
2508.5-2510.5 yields 1.902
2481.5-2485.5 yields 0.7057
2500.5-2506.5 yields 1.709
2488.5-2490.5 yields 0.8862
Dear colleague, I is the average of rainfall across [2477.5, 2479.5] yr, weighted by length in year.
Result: 0.911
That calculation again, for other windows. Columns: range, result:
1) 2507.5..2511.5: 1.93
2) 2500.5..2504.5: 1.79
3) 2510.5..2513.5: 1.93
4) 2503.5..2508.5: 1.89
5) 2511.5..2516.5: 1.93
